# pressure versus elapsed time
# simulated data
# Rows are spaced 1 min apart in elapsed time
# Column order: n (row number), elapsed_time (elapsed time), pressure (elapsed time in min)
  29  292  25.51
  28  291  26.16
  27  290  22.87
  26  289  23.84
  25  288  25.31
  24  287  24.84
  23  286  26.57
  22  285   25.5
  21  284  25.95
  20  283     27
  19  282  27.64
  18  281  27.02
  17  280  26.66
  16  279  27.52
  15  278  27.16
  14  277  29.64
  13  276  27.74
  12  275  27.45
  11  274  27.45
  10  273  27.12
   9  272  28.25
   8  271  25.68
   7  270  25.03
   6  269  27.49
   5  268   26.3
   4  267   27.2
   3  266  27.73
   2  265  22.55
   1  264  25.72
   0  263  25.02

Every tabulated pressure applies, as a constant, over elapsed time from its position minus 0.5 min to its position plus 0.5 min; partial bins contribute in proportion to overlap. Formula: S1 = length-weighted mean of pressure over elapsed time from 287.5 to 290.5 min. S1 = 24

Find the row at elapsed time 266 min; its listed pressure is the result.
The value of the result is 27.73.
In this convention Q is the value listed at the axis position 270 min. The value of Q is 25.03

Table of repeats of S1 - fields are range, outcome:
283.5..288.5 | 25.6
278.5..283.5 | 27.2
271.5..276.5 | 27.6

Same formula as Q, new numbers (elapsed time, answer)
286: 26.57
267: 27.2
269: 27.49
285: 25.5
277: 29.64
